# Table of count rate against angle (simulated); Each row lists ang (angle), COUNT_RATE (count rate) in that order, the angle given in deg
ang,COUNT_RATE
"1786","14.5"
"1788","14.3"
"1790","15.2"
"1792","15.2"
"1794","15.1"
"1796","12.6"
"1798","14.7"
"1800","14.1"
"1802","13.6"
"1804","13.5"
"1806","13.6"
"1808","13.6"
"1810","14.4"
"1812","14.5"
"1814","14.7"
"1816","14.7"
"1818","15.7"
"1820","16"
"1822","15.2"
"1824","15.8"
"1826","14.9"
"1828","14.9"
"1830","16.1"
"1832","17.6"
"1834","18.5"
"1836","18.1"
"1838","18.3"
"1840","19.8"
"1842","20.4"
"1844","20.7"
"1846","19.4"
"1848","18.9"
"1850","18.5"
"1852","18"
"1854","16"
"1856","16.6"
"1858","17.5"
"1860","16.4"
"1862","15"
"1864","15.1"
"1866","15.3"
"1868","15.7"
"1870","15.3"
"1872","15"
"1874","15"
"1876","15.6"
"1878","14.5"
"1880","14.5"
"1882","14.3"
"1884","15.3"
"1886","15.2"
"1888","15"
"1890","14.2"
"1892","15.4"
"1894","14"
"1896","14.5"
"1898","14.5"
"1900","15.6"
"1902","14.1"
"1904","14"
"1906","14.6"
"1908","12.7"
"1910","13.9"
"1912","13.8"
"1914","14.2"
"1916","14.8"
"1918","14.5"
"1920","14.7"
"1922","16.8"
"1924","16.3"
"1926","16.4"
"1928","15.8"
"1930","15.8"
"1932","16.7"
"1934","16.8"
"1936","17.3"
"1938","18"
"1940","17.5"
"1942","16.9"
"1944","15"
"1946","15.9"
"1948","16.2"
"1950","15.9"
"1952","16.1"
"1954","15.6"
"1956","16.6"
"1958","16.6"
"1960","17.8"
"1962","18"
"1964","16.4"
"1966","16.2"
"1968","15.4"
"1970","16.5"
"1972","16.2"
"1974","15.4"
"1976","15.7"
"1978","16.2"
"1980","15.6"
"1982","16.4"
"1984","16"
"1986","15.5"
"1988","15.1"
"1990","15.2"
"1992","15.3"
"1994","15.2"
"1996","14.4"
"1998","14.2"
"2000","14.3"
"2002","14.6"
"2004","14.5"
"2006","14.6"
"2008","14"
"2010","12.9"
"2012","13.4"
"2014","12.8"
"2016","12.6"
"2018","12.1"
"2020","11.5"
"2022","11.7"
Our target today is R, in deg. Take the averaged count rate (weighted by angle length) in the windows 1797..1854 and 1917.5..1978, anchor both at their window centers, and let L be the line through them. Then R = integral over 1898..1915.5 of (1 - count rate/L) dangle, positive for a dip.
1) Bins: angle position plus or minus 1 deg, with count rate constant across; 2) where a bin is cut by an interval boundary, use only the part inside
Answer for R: 2.33 deg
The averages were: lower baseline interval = 16.4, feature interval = 14.2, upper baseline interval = 16.3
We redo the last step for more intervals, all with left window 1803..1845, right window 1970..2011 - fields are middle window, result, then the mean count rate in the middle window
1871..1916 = 3.5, 14.5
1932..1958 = -1.8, 16.5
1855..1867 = 0.0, 16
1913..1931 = 0.1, 15.5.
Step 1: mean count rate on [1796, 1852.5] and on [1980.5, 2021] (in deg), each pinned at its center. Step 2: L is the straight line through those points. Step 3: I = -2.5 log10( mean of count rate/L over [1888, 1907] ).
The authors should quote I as 0.063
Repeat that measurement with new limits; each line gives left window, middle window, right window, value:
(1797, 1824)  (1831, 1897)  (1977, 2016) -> -0.13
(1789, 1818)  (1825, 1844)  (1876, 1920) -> -0.23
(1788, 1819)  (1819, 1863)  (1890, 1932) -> -0.20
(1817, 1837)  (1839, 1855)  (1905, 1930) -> -0.19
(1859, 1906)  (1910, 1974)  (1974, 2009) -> -0.07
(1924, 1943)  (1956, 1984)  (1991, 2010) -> -0.06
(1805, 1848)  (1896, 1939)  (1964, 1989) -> 0.06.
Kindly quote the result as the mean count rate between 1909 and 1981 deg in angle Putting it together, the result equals 16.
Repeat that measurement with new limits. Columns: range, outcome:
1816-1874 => 16.9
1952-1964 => 16.8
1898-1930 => 14.8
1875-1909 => 14.6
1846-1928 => 15.3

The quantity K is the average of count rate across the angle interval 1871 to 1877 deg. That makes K 15.2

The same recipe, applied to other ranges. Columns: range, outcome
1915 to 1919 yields 14.7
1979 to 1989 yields 15.7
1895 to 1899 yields 14.5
